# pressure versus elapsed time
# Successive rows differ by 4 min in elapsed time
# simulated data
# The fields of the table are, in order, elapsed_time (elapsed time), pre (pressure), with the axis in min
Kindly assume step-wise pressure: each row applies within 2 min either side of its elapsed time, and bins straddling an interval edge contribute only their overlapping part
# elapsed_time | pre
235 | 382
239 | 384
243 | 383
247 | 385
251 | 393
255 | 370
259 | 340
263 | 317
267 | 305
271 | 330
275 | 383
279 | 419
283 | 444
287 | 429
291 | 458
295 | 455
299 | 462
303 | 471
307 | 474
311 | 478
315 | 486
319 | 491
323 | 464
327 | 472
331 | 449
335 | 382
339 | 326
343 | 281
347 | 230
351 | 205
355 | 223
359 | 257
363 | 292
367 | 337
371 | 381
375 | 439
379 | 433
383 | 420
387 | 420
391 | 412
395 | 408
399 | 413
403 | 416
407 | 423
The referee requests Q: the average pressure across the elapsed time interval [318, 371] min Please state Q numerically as 338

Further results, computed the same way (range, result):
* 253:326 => 422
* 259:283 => 358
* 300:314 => 474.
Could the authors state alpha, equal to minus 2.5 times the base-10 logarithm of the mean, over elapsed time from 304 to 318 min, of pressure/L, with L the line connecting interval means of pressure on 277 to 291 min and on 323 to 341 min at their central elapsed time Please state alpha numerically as -0.14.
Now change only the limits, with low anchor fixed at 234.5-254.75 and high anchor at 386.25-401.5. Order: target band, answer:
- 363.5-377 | 0.09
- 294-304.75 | -0.17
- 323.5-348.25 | 0.10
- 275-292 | -0.10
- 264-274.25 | 0.19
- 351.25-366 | 0.50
